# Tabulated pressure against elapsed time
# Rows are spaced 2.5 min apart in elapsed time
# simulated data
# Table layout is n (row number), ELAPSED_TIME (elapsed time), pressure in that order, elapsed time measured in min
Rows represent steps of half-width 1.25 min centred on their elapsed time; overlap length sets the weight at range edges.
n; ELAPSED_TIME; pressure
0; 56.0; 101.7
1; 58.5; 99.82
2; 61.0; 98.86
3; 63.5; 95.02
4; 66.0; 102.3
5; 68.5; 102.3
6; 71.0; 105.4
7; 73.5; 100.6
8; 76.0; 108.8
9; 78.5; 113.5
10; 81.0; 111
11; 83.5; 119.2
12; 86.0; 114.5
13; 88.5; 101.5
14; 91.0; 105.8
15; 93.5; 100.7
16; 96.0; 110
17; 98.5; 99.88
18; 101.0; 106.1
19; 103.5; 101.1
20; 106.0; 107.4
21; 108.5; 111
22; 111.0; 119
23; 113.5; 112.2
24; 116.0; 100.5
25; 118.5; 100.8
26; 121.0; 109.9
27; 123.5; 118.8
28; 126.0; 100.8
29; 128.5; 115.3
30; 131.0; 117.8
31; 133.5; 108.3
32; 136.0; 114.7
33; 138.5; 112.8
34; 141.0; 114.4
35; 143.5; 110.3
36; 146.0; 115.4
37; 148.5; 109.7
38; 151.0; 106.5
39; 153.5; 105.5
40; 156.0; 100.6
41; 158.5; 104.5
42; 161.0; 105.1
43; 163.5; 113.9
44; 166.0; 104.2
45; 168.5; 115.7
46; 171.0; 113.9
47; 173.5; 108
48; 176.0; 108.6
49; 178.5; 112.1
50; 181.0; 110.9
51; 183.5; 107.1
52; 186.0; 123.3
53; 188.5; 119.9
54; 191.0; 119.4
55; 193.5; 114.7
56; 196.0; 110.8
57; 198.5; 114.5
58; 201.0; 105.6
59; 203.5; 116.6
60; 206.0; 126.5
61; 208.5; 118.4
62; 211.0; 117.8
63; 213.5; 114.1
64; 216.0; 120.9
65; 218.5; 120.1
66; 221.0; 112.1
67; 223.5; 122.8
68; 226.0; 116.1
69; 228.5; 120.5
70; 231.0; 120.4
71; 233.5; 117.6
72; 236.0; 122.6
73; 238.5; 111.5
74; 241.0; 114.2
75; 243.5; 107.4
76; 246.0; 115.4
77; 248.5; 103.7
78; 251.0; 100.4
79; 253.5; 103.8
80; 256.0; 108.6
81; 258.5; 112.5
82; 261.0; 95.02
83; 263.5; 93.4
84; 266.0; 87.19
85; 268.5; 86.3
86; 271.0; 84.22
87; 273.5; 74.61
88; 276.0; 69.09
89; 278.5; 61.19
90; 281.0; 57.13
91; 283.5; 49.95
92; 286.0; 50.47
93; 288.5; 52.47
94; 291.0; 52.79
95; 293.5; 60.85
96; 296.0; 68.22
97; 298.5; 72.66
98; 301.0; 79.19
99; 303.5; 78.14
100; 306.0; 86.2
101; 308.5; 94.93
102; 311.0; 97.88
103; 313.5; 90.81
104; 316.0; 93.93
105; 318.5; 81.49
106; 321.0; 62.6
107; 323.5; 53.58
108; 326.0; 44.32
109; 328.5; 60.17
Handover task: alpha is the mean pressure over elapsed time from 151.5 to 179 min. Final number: 108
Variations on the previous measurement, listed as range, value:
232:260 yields 111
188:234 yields 117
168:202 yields 113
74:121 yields 108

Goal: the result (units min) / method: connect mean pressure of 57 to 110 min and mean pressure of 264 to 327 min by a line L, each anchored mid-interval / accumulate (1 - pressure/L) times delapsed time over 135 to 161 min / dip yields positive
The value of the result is -3.8 min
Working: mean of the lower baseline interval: 106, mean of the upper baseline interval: 72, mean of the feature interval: 109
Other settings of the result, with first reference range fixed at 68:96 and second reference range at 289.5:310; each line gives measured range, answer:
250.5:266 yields -4.0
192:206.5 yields -4.0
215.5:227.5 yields -4.5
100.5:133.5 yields -2.2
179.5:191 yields -3.0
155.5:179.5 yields -3.6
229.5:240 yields -4.2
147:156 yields -0.9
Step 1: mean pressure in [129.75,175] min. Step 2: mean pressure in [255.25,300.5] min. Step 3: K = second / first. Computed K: 0.67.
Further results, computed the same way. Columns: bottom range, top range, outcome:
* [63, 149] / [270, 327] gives 0.65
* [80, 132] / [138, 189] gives 1.02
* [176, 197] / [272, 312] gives 0.60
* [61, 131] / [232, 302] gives 0.81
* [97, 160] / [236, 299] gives 0.78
